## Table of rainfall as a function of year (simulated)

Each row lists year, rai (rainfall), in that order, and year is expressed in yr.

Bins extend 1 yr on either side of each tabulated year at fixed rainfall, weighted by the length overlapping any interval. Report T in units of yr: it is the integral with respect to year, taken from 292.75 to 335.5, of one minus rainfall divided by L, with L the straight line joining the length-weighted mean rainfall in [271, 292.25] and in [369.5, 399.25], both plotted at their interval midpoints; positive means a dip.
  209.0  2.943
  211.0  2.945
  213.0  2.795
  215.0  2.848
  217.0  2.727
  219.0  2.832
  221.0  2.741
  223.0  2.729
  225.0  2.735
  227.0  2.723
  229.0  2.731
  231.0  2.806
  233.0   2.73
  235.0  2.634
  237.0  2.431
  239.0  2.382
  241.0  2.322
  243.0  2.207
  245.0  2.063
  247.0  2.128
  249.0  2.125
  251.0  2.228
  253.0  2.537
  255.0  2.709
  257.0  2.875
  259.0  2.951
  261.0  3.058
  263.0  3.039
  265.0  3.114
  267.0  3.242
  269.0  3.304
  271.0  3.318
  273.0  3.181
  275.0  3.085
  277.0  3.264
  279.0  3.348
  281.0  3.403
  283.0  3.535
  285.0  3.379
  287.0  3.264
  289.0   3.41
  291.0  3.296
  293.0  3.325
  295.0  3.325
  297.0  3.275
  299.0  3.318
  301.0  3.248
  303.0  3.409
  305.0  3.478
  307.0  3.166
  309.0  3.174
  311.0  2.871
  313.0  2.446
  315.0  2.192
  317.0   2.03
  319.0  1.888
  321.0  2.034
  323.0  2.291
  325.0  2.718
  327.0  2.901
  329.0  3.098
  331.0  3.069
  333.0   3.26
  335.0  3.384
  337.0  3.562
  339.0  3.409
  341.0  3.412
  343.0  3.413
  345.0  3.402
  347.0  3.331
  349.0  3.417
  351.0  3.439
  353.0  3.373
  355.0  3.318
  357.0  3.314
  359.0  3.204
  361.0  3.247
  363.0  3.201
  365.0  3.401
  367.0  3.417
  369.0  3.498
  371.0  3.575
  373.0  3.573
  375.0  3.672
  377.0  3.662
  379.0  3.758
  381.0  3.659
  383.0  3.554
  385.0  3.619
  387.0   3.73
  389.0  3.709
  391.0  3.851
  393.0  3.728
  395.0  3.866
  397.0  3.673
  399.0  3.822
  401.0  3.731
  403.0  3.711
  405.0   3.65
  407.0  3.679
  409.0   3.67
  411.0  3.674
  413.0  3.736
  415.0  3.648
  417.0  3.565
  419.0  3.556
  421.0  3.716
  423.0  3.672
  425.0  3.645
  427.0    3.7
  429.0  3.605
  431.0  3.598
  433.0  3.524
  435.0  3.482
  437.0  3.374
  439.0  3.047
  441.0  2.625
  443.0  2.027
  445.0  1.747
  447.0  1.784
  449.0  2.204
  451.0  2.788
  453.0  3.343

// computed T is 6.7 yr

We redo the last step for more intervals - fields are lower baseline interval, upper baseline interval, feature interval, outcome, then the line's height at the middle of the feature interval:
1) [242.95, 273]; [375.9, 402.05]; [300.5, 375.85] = 5.1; 3.35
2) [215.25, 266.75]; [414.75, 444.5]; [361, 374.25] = -1.3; 3.12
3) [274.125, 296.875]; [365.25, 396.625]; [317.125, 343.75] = 4.3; 3.48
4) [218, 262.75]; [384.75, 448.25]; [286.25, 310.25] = -3.7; 2.86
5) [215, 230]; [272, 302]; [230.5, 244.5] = 2.0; 2.88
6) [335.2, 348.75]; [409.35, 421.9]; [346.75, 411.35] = -0.6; 3.54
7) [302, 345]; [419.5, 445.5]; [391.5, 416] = -4.3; 3.16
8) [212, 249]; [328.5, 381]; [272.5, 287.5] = -2.1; 2.91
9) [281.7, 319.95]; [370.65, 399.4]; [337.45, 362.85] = 0.6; 3.43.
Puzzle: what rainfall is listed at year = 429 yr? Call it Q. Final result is 3.605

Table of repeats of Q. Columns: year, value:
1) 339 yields 3.409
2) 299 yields 3.318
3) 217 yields 2.727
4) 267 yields 3.242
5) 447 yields 1.784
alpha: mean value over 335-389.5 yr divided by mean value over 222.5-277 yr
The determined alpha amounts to 1.27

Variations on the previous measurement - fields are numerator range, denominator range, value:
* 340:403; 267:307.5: 1.07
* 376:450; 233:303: 1.16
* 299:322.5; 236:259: 1.15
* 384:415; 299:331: 1.35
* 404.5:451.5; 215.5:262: 1.25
